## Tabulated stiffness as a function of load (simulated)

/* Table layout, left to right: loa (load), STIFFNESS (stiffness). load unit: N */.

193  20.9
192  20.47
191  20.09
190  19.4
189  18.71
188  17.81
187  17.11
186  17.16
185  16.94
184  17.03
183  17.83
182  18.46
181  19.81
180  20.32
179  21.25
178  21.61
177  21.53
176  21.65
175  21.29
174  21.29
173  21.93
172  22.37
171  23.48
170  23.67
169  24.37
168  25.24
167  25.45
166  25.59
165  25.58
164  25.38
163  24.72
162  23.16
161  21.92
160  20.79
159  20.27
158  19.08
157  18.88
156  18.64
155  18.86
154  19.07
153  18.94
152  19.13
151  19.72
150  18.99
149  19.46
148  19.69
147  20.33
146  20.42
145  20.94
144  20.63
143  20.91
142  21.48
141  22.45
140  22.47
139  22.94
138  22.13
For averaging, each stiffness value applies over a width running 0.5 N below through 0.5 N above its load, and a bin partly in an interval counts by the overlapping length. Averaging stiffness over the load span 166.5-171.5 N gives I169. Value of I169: 24.4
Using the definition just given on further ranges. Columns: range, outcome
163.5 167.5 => 25.5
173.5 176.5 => 21.4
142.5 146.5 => 20.7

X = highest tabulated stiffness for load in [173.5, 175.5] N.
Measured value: 21.29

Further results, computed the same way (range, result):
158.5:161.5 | 21.92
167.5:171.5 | 25.24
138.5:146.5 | 22.94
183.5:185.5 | 17.03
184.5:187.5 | 17.16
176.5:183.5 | 21.61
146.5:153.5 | 20.33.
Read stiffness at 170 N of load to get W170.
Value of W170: 23.67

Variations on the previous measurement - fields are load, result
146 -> 20.42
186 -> 17.16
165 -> 25.58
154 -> 19.07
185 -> 16.94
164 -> 25.38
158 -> 19.08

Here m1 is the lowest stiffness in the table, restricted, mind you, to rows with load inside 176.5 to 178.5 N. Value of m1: 21.53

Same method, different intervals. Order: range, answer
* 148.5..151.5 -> 18.99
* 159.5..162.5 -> 20.79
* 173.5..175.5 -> 21.29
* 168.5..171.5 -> 23.48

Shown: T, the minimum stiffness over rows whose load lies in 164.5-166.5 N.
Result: 25.58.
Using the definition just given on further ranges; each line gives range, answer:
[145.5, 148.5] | 19.69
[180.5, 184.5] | 17.03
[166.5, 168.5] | 25.24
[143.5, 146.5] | 20.42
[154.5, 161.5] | 18.64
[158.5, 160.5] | 20.27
